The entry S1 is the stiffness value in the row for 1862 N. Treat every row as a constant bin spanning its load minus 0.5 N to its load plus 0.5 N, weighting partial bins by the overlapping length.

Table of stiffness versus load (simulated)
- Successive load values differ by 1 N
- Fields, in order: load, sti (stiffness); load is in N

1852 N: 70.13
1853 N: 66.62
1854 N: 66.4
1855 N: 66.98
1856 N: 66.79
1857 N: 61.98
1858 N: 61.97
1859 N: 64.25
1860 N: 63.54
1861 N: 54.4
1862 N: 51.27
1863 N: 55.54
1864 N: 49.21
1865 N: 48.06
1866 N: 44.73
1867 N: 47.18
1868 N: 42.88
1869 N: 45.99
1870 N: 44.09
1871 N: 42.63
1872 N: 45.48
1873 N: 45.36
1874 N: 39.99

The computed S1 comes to 51.27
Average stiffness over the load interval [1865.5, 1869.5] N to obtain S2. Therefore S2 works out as 45.2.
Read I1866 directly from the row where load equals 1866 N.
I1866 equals 44.73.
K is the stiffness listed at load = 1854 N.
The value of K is 66.4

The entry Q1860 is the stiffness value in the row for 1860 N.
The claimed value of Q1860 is 63.54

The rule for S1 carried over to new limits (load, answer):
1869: 45.99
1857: 61.98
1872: 45.48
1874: 39.99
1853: 66.62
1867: 47.18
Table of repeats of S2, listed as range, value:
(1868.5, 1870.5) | 45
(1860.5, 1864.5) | 52.6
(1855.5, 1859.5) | 63.7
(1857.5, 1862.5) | 59.1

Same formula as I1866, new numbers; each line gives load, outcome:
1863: 55.54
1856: 66.79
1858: 61.97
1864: 49.21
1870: 44.09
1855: 66.98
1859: 64.25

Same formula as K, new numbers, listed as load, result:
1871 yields 42.63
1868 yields 42.88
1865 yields 48.06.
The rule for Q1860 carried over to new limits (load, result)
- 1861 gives 54.4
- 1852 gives 70.13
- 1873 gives 45.36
